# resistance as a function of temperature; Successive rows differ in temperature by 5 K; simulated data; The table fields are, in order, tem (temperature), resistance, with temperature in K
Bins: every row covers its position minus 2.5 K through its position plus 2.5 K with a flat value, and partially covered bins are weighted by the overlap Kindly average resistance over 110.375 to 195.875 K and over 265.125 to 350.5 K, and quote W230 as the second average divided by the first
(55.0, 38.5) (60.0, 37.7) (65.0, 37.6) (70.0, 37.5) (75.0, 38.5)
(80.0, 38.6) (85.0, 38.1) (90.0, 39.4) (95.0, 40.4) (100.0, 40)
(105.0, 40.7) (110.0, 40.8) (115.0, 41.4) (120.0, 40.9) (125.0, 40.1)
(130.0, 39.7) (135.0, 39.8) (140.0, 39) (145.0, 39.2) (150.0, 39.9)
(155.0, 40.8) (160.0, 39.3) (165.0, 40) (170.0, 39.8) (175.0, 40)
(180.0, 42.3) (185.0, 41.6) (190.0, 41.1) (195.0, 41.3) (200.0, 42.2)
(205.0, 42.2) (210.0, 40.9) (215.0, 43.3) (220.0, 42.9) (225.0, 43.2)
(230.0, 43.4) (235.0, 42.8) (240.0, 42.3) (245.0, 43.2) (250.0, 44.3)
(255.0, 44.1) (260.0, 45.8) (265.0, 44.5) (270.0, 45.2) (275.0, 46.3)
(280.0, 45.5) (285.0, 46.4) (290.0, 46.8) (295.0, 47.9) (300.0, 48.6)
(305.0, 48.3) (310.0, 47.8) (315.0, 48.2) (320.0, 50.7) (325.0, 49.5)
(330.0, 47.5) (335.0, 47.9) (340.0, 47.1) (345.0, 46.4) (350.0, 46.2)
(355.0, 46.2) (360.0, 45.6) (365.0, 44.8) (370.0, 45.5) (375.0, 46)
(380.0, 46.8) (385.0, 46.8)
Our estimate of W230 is 1.17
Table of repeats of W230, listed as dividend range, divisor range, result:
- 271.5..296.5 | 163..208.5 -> 1.13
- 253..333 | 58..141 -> 1.19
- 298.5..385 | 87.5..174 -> 1.18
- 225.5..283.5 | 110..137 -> 1.10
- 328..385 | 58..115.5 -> 1.18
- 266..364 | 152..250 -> 1.13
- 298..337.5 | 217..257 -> 1.12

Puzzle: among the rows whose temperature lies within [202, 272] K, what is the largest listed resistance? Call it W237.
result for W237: 45.8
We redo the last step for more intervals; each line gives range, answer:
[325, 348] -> 49.5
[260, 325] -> 50.7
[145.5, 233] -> 43.4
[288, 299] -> 47.9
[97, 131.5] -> 41.4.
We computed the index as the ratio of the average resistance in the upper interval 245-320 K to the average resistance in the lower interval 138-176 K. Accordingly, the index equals 1.2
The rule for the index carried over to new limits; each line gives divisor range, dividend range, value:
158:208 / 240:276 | 1.09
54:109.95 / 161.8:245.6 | 1.08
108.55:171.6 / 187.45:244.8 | 1.06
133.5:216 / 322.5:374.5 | 1.15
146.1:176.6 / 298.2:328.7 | 1.22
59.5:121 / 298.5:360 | 1.21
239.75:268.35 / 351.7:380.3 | 1.04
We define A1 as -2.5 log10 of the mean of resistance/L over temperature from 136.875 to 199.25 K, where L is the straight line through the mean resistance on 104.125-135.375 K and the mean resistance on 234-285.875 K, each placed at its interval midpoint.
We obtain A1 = 0.04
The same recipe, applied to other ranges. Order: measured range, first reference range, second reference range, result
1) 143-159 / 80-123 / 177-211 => 0.03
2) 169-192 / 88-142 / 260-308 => 0.04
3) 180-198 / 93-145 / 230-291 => 0.02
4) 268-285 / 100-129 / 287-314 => 0.03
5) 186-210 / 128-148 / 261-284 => 0.01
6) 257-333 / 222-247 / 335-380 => -0.06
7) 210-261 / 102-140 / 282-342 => 0.04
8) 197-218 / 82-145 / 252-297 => 0.03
